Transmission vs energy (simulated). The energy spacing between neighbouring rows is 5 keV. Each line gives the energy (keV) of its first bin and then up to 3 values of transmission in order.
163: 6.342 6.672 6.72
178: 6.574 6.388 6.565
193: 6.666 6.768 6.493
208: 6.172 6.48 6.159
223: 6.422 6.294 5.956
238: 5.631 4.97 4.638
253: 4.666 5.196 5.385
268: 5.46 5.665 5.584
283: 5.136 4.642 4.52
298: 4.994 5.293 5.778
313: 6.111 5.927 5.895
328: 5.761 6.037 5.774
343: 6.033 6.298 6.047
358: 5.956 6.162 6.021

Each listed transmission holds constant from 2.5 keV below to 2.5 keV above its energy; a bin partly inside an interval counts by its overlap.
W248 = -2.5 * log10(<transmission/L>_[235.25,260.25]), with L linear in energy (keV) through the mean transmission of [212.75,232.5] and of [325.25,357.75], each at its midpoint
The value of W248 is 0.23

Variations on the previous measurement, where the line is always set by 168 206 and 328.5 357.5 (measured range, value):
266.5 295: 0.21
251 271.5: 0.21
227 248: 0.16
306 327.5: 0.04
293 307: 0.21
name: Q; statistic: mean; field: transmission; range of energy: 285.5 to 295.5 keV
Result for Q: 4.58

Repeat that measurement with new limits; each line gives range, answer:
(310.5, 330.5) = 5.92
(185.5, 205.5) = 6.62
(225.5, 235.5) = 6.12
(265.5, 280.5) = 5.57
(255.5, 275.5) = 5.43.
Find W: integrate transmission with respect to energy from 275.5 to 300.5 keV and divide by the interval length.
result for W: 4.98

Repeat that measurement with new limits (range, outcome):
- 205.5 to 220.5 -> 6.27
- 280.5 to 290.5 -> 4.89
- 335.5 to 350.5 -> 6.04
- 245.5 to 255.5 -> 4.65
